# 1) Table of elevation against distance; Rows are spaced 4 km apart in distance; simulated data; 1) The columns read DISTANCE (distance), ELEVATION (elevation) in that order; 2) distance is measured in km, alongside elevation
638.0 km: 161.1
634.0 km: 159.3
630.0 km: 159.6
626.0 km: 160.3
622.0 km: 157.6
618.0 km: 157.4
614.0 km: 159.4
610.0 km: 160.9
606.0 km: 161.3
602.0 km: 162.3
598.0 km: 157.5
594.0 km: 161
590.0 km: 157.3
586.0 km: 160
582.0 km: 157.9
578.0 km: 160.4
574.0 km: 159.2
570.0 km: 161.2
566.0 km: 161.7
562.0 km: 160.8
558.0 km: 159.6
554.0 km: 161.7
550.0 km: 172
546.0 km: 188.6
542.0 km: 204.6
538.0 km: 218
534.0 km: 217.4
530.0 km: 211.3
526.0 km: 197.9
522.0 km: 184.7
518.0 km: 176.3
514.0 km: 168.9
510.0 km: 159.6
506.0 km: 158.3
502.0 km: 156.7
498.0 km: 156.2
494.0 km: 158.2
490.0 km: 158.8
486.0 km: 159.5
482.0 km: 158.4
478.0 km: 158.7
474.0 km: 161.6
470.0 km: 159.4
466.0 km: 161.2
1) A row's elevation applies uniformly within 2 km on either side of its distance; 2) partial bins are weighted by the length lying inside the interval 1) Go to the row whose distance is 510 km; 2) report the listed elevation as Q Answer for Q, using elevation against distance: 159.6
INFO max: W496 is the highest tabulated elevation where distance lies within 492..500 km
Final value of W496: 158.2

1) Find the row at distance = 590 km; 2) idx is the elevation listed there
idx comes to 157.3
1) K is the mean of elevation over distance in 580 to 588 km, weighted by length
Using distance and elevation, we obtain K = 159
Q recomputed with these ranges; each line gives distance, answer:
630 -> 159.6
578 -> 160.4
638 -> 161.1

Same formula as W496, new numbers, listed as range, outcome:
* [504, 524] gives 184.7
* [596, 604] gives 162.3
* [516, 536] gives 217.4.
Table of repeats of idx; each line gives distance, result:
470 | 159.4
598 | 157.5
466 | 161.2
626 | 160.3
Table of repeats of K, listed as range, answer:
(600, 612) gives 162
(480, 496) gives 159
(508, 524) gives 172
